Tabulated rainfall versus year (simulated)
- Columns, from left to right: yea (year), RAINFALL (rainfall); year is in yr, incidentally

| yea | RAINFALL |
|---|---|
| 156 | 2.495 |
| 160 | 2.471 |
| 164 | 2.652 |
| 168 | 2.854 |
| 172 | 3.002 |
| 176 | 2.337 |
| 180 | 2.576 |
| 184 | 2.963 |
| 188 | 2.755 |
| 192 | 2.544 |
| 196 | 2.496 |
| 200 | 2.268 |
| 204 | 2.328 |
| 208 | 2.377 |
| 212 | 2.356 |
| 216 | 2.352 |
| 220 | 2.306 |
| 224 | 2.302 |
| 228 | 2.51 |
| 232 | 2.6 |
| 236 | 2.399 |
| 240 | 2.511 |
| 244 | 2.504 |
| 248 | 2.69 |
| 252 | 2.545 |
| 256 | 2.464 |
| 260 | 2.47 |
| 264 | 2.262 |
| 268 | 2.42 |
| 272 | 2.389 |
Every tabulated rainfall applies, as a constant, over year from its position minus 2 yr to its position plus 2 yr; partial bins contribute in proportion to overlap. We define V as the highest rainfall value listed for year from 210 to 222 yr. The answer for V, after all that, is 2.356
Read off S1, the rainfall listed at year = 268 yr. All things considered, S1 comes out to 2.42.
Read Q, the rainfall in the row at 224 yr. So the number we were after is 2.302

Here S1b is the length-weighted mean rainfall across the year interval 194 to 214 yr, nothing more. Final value 2.36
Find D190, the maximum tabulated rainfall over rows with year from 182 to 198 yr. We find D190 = 2.963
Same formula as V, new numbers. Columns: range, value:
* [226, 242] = 2.6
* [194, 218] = 2.496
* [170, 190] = 3.002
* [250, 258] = 2.545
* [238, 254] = 2.69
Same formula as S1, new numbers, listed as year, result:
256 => 2.464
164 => 2.652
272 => 2.389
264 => 2.262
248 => 2.69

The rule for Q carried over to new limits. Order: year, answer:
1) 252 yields 2.545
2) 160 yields 2.471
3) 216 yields 2.352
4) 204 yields 2.328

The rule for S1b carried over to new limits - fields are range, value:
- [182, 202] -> 2.61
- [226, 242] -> 2.5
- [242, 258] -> 2.55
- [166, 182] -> 2.69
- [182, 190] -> 2.86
